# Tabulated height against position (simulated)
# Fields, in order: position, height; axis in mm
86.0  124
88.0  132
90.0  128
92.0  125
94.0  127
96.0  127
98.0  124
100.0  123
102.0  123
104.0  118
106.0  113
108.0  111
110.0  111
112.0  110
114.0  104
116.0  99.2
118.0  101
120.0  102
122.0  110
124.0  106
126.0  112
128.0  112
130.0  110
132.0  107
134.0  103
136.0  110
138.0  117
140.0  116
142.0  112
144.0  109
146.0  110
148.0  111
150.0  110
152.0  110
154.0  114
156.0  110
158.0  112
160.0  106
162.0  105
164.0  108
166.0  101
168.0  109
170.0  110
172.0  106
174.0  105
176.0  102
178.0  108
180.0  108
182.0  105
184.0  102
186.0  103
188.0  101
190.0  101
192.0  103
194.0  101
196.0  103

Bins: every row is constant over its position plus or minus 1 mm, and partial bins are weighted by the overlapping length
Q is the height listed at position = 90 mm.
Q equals 128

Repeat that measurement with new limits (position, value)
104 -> 118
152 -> 110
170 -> 110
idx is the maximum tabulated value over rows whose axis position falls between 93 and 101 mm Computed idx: 127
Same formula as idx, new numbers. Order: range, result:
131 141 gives 117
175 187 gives 108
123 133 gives 112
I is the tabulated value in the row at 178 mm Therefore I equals 108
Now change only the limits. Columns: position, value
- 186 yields 103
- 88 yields 132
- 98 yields 124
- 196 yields 103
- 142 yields 112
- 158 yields 112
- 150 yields 110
